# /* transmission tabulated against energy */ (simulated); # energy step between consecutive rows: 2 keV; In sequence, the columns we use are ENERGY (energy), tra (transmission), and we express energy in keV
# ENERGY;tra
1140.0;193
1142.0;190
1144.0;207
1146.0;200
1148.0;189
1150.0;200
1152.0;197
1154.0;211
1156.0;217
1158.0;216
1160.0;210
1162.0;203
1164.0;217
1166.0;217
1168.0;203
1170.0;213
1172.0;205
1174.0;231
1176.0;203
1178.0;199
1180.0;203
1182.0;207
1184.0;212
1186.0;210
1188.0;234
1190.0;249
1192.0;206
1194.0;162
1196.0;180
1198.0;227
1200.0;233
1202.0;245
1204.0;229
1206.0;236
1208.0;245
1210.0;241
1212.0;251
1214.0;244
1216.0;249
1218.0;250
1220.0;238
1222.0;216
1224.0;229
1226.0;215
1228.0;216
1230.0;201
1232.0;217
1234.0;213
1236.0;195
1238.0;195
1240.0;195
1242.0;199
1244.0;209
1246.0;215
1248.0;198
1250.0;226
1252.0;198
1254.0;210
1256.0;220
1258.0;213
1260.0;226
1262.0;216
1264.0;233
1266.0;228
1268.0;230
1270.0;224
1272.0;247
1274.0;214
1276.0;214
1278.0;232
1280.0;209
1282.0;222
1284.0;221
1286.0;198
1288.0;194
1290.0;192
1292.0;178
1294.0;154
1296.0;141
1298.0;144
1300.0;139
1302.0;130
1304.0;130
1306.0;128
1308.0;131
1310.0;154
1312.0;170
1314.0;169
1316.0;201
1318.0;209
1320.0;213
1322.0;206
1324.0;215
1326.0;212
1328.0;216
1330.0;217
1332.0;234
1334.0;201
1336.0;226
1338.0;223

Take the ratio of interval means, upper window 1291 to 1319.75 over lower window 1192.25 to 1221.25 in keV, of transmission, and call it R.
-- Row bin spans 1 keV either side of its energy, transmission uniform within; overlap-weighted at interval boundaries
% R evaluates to 0.68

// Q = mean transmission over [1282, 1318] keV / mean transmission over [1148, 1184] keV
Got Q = 0.80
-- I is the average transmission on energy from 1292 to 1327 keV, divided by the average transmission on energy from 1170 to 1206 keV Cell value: 0.78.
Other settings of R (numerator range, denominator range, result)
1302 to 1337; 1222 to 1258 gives 0.90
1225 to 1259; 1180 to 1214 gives 0.93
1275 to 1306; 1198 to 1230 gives 0.76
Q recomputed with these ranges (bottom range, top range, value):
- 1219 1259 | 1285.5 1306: 0.75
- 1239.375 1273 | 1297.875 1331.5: 0.82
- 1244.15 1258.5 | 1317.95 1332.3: 1.02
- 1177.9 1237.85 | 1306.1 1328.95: 0.85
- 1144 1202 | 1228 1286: 1.02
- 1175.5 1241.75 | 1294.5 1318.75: 0.70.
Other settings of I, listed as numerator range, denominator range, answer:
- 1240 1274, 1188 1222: 0.95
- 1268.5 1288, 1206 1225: 0.91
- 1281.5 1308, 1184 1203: 0.76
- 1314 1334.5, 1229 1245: 1.04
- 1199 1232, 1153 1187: 1.11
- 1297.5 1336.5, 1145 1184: 0.88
